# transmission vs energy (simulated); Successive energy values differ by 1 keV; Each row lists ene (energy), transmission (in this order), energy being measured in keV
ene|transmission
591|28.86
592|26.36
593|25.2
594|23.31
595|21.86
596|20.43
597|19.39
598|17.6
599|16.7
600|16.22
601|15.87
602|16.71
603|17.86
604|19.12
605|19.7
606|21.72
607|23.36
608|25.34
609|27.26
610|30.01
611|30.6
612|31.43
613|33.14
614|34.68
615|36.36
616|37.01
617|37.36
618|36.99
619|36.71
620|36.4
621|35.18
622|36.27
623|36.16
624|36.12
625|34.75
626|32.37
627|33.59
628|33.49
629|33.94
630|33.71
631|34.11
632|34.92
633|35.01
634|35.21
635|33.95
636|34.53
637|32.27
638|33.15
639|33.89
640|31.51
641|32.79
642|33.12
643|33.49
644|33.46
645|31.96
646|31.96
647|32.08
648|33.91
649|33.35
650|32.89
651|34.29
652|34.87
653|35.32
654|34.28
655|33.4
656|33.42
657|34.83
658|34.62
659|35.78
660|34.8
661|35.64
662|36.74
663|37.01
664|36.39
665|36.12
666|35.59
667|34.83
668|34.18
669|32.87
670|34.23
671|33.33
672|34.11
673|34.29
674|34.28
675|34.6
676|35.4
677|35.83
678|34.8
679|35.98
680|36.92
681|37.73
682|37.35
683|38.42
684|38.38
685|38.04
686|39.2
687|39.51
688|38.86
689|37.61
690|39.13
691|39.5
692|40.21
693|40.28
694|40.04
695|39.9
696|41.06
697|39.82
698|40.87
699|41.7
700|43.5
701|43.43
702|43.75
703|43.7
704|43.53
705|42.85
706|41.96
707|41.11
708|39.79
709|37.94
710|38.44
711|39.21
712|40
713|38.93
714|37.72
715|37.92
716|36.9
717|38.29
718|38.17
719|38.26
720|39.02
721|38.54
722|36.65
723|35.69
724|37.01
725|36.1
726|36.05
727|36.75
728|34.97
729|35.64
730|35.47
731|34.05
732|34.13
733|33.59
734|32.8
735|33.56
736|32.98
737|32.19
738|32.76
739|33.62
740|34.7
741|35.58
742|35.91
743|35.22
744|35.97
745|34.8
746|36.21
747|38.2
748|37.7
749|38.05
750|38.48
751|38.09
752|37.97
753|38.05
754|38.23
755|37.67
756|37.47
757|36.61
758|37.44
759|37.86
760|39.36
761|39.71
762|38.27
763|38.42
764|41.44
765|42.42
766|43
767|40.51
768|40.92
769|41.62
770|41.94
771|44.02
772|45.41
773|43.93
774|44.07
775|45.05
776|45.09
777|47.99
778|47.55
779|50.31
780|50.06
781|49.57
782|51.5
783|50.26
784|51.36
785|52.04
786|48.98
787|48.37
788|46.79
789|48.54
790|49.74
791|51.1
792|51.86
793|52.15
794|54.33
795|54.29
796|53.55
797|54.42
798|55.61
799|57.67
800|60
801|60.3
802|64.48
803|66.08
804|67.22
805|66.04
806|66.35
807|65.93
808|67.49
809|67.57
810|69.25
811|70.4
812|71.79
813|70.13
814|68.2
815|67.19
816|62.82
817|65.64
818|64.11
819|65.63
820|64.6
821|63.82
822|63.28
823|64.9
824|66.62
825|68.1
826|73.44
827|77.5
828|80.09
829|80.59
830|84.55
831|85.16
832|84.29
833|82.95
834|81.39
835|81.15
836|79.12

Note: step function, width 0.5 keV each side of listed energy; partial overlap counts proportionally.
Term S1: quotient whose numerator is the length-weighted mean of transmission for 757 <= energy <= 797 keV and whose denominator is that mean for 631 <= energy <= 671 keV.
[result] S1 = 1.4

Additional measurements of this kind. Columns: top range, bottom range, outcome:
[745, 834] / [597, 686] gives 1.67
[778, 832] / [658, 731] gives 1.64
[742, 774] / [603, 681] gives 1.17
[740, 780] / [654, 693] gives 1.11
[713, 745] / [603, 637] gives 1.11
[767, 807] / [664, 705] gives 1.36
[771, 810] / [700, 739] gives 1.44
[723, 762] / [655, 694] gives 0.99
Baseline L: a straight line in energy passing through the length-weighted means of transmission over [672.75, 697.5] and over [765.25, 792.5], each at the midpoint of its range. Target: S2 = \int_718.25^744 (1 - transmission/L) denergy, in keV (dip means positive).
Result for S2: 4.3 keV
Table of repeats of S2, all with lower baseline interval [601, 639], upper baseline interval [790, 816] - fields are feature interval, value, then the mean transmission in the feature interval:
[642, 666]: 1.8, 34.4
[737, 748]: 3.5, 35.3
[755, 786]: 7.0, 43.8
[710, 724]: 2.8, 38.1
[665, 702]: 3.8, 37.7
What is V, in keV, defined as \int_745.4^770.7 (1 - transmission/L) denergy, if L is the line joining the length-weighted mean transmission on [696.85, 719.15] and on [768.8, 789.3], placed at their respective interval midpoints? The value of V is 3.5 keV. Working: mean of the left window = 40.4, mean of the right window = 47.4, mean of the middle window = 39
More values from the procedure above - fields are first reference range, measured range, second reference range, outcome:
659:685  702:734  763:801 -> 2.3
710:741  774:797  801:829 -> 3.0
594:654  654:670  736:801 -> -0.5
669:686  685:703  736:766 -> -2.2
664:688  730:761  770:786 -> 5.6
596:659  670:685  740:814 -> 0.4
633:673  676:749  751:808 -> 5.1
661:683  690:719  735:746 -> -4.4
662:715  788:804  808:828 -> 1.9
